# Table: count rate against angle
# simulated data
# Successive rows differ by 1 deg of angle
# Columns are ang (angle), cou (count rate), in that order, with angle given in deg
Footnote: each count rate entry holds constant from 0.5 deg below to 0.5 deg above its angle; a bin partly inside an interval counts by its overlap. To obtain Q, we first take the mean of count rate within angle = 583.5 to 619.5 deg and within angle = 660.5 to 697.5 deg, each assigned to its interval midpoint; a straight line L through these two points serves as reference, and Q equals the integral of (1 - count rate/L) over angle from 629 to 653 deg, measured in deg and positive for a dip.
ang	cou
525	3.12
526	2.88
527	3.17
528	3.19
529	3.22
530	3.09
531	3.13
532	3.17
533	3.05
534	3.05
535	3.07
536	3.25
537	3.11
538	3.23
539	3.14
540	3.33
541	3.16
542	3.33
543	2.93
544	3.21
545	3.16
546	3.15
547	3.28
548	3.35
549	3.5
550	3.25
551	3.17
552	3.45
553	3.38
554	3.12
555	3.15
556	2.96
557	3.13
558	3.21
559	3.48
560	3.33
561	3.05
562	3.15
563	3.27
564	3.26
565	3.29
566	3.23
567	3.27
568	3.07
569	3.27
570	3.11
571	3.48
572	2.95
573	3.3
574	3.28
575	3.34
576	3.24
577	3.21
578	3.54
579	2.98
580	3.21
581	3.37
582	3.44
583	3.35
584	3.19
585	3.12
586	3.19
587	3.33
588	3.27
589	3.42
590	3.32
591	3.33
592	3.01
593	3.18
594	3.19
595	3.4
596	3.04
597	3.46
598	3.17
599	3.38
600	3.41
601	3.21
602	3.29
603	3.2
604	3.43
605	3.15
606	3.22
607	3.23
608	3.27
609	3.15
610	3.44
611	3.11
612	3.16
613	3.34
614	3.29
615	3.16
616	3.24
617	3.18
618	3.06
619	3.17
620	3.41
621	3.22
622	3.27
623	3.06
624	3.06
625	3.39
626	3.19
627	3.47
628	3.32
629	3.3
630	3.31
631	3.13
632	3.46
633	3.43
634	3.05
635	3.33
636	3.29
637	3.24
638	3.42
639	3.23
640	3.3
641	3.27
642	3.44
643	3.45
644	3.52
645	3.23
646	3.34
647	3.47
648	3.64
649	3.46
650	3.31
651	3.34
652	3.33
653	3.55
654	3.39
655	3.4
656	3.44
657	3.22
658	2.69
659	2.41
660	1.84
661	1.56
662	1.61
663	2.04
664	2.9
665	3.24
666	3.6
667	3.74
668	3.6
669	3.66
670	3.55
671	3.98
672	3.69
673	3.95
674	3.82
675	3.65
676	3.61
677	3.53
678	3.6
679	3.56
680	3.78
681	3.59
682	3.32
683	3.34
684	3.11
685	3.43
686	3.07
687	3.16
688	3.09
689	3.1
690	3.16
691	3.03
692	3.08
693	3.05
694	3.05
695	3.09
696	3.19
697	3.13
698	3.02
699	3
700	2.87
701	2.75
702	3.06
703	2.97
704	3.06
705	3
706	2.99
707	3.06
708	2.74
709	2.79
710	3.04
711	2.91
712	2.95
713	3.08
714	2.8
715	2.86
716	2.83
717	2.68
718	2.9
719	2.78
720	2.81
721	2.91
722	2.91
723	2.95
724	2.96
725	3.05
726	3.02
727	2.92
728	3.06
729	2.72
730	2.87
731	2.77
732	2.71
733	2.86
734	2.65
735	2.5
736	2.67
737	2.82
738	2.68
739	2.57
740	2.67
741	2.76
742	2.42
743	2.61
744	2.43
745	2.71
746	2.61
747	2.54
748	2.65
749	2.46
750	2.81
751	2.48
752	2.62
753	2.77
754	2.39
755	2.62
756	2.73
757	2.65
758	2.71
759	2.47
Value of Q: -0.7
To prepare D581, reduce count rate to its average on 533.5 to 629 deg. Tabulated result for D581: 3.24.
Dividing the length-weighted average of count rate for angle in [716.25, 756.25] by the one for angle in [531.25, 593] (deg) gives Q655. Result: 0.8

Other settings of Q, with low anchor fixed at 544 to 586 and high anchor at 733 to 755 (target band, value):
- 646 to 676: -3.2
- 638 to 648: -1.4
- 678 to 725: -4.8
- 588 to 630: -2.2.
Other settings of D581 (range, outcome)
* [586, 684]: 3.27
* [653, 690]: 3.23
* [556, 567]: 3.23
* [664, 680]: 3.63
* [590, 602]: 3.26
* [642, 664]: 3.02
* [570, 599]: 3.26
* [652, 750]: 3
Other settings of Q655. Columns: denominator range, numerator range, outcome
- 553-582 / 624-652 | 1.03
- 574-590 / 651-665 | 0.84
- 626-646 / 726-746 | 0.82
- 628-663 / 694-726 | 0.94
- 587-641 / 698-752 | 0.86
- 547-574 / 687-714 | 0.93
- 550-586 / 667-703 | 1.03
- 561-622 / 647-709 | 0.98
